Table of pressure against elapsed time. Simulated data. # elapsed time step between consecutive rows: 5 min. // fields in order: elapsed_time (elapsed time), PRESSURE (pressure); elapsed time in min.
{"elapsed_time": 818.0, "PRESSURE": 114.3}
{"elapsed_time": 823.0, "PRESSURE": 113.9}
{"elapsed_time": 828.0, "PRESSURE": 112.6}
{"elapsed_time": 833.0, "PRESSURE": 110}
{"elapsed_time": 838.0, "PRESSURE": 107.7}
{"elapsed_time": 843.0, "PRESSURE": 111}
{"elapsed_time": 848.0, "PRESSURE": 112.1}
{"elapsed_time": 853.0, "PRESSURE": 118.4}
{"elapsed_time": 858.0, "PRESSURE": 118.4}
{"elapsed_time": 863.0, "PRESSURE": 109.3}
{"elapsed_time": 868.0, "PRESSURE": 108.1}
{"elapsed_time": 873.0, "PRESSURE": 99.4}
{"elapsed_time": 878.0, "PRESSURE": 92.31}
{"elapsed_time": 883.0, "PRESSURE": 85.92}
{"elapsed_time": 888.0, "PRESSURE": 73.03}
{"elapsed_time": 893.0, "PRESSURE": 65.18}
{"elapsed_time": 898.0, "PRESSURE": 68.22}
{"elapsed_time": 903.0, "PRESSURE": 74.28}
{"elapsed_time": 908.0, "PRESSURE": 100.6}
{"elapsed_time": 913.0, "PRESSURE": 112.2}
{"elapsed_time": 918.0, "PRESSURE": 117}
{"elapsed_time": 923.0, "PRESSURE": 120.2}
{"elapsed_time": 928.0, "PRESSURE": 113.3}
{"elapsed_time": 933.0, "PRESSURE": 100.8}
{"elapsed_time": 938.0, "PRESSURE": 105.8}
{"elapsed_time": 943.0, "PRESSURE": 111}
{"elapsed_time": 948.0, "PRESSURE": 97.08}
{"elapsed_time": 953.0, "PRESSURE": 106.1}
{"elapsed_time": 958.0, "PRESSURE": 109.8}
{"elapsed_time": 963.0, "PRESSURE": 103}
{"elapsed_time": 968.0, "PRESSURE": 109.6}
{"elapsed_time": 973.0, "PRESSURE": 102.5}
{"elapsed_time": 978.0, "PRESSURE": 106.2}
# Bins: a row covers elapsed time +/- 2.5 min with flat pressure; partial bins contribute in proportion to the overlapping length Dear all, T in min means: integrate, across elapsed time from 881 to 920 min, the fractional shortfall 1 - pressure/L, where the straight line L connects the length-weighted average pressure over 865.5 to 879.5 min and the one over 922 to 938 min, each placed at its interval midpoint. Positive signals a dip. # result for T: 6.9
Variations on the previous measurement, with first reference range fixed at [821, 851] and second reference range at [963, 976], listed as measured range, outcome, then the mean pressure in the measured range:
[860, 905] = 9.3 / 86.7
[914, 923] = -0.8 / 117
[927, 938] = 0.1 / 106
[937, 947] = 0.0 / 107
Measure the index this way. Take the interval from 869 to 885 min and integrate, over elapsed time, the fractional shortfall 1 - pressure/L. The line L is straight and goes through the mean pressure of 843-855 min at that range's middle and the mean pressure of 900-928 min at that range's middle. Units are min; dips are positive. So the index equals 2.33 min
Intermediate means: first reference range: 114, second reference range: 105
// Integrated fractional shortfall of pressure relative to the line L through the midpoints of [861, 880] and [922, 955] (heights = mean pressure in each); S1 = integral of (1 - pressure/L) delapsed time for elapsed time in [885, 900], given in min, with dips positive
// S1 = 5.0 min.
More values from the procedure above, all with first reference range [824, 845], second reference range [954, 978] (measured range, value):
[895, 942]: 2.8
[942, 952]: 0.3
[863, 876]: 0.6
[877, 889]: 2.7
